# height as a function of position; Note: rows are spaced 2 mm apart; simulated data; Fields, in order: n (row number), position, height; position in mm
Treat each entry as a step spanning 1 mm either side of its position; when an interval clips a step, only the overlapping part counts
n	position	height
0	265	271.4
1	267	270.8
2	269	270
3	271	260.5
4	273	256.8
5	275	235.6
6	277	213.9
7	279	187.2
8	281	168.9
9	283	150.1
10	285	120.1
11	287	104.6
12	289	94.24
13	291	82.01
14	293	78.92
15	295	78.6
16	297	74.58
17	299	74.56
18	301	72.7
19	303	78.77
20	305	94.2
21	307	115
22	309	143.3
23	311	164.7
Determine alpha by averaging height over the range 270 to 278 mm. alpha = 242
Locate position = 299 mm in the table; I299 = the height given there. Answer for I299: 74.56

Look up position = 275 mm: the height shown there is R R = 235.6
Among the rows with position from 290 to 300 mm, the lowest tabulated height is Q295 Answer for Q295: 74.56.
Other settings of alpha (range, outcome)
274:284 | 191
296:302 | 73.9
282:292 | 110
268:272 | 265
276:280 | 201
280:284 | 160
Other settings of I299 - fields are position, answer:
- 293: 78.92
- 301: 72.7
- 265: 271.4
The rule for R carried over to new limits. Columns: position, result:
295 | 78.6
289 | 94.24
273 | 256.8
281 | 168.9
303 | 78.77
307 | 115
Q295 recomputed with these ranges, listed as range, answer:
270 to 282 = 168.9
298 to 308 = 72.7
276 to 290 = 94.24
